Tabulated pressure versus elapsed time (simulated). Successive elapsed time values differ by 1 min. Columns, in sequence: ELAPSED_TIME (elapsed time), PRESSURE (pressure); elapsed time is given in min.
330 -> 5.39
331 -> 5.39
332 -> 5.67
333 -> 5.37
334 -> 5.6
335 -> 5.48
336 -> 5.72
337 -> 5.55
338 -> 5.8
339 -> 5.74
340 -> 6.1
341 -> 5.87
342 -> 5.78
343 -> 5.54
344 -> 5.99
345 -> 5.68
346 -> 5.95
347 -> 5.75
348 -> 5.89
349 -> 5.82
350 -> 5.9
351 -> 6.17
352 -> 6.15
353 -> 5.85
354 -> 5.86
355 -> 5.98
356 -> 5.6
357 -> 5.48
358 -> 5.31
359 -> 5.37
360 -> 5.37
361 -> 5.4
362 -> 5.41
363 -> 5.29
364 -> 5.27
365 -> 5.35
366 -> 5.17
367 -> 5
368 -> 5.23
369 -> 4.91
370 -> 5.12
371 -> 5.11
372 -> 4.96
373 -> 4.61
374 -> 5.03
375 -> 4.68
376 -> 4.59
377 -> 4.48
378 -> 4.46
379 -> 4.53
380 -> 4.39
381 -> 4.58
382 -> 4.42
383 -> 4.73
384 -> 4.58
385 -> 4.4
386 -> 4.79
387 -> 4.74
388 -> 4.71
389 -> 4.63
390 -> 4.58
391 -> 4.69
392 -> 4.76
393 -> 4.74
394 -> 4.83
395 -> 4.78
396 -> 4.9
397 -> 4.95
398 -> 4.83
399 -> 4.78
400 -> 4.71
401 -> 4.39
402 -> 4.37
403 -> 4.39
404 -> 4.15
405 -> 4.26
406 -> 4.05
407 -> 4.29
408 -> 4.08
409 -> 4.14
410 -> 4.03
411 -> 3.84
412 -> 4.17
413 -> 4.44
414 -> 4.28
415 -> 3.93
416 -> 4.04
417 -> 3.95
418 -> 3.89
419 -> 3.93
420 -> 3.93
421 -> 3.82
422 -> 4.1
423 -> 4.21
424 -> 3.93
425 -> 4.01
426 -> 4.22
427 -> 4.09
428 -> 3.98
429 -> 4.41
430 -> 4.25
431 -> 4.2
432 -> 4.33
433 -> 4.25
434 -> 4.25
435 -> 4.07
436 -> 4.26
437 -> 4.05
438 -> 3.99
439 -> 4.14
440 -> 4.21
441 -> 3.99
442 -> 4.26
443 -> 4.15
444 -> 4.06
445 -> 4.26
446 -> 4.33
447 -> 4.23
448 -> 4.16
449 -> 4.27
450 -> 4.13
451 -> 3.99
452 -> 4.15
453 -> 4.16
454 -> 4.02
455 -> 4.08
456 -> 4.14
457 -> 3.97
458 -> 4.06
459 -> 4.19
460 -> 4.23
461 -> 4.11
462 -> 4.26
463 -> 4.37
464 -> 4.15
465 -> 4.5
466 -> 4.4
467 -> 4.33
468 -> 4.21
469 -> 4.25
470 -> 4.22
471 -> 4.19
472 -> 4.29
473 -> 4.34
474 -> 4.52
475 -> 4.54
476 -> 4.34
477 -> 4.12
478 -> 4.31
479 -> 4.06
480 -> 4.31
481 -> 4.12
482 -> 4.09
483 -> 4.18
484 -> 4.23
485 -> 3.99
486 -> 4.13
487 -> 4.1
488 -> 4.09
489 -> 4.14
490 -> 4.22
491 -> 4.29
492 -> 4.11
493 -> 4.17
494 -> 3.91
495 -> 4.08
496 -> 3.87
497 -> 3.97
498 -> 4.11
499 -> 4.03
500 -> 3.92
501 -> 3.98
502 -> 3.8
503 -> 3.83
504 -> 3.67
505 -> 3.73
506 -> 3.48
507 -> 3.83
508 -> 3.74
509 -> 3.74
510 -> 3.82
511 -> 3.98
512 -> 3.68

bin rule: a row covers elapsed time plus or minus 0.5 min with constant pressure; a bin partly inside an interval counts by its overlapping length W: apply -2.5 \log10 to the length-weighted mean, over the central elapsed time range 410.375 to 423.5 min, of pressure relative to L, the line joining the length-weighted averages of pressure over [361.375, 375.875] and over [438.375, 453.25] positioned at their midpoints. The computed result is 0.12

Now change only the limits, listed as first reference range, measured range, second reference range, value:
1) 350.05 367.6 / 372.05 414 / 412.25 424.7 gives 0.034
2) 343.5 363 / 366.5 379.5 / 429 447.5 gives 0.116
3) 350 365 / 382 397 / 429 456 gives 0.080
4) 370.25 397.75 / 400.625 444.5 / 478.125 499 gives 0.088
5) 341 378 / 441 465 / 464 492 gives 0.080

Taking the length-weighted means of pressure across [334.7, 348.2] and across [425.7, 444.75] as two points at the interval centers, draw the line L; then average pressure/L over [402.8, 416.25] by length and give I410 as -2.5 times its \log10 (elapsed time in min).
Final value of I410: 0.11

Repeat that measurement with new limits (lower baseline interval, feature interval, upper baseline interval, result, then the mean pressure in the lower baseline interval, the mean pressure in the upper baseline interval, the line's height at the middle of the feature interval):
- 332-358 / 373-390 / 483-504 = 0.16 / 5.77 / 4.04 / 5.35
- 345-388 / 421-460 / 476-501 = 0.10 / 5.18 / 4.11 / 4.53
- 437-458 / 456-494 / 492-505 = -0.05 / 4.13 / 3.94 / 4.03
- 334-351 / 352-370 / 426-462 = 0.02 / 5.79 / 4.16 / 5.49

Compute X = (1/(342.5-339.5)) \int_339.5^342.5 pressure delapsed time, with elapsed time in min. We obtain 5.92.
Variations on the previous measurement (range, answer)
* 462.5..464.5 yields 4.26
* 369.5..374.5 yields 4.97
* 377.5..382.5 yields 4.48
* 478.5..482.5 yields 4.14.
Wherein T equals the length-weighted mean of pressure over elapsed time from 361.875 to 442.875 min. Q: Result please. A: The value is 4.45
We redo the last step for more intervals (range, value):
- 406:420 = 4.07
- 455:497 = 4.19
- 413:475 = 4.16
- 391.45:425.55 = 4.29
